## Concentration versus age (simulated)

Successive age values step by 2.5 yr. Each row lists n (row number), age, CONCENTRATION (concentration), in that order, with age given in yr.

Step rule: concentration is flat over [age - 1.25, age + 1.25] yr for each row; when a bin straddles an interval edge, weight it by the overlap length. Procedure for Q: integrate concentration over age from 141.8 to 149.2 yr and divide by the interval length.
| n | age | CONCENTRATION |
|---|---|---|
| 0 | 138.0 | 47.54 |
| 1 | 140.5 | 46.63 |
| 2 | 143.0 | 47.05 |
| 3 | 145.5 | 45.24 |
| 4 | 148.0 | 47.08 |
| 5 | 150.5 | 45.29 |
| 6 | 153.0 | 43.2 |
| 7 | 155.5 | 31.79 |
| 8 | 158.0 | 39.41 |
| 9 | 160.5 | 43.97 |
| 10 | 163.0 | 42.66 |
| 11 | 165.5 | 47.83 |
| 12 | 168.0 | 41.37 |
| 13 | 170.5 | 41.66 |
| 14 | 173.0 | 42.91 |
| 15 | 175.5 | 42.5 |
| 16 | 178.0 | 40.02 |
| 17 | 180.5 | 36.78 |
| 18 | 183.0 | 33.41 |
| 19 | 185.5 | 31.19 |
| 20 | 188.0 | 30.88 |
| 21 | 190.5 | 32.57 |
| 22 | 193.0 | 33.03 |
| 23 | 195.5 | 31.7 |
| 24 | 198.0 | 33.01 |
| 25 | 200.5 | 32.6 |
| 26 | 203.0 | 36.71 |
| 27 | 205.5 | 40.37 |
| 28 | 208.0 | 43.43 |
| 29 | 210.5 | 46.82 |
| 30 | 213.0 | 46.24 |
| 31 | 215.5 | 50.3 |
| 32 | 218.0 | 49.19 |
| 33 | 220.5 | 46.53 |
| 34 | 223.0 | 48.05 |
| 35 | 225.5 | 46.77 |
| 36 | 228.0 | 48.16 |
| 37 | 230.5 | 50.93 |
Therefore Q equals 46.4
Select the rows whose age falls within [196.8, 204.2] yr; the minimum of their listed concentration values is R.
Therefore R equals 32.6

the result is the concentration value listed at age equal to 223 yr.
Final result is 48.05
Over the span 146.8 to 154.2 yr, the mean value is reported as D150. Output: 45.2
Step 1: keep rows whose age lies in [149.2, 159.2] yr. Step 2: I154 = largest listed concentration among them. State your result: 45.29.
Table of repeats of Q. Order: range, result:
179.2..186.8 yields 33.8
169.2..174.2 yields 42.3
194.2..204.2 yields 33.5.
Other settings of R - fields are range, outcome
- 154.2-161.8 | 31.79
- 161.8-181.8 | 36.78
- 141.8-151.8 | 45.24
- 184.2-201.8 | 30.88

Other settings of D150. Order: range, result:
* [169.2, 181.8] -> 40.7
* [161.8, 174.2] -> 43.3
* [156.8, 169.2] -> 43.1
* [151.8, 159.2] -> 38.1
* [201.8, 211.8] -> 41.9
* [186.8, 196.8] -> 32.1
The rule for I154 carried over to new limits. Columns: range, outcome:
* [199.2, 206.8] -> 40.37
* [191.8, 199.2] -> 33.03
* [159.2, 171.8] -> 47.83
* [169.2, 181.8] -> 42.91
